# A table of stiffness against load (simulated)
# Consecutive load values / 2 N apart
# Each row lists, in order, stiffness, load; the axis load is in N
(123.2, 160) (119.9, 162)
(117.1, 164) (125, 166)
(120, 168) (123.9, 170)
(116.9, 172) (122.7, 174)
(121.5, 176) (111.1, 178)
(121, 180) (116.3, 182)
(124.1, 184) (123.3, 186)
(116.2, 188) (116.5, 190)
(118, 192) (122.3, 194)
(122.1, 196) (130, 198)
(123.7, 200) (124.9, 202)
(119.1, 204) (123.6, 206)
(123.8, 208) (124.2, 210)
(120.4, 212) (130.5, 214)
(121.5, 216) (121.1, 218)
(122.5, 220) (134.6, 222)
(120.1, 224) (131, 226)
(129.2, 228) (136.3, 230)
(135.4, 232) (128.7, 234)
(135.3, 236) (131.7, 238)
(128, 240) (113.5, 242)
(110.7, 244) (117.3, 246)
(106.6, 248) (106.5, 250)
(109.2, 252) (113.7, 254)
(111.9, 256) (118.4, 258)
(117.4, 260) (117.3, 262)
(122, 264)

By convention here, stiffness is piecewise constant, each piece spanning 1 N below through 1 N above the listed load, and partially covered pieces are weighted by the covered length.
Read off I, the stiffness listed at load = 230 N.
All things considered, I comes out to 136.3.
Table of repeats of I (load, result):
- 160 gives 123.2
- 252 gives 109.2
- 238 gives 131.7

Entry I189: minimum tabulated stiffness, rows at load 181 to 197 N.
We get 116.2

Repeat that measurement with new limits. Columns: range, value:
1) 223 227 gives 120.1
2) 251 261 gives 109.2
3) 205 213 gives 120.4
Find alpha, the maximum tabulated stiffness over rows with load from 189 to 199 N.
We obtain 130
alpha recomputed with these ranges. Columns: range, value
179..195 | 124.1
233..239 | 135.3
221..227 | 134.6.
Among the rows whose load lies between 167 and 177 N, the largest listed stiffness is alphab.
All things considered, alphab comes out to 123.9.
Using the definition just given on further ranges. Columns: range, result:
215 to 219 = 121.5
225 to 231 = 136.3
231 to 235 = 135.4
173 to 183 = 122.7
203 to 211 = 124.2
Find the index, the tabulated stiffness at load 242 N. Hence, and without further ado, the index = 113.5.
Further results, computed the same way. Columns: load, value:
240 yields 128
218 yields 121.1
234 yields 128.7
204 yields 119.1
